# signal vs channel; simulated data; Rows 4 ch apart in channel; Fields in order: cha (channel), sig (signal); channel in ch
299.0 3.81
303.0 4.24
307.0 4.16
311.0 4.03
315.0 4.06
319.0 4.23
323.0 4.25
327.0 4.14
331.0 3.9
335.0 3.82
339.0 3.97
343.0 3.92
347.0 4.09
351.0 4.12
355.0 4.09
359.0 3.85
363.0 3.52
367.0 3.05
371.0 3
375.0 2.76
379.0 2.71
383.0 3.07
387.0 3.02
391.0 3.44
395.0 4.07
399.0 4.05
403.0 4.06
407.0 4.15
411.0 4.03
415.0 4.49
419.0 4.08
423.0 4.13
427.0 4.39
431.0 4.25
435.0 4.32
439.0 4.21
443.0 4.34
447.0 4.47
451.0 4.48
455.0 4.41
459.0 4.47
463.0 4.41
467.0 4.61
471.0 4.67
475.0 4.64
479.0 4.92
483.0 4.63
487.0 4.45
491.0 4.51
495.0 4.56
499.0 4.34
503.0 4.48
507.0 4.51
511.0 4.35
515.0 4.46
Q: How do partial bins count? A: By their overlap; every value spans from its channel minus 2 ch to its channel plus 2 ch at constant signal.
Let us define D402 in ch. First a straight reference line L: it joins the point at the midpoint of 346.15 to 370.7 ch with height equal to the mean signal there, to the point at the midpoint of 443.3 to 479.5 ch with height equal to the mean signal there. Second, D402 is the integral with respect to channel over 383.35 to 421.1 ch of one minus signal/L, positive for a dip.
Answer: 1.6 ch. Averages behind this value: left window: 3.72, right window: 4.54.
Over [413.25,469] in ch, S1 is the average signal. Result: 4.36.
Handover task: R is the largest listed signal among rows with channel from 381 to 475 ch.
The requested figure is 4.67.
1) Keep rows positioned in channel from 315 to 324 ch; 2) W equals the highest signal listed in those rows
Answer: 4.25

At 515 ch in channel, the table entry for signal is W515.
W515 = 4.46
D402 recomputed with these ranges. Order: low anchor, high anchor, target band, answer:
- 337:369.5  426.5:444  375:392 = 4.21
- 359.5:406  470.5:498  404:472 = -4.99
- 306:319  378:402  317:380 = 1.32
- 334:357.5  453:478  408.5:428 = 0.55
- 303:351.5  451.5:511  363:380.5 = 5.17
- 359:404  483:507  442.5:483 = -3.82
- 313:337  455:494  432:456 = 0.59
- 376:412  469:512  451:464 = -0.66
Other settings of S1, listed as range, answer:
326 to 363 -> 3.96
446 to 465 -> 4.45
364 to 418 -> 3.54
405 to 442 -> 4.23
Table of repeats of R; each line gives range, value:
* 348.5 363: 4.12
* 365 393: 3.44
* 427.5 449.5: 4.47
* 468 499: 4.92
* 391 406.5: 4.07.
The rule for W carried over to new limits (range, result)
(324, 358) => 4.14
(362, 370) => 3.52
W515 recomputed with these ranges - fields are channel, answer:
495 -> 4.56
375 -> 2.76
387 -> 3.02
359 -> 3.85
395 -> 4.07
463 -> 4.41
